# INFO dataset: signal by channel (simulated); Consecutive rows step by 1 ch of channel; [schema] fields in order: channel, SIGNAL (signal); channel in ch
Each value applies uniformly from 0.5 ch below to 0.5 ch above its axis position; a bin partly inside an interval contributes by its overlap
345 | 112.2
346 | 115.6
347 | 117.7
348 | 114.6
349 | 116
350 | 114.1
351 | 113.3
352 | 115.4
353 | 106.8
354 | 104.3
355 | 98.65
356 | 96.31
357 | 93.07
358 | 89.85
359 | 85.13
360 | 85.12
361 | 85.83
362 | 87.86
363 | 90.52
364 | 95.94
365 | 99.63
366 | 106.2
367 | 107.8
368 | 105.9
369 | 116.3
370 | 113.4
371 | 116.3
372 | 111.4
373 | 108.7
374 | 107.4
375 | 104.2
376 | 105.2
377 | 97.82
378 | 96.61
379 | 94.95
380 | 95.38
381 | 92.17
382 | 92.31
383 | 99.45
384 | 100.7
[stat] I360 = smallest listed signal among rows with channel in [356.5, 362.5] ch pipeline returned 85.12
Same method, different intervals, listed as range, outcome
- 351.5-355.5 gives 98.65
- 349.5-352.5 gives 113.3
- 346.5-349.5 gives 114.6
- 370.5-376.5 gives 104.2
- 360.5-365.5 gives 85.83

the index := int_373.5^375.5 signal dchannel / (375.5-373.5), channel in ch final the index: 106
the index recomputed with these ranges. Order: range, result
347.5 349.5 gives 115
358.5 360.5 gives 85.1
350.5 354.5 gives 110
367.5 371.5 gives 113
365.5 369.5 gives 109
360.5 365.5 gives 92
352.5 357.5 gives 99.8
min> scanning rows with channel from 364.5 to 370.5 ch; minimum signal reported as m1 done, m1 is 99.63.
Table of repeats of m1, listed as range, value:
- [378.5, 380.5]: 94.95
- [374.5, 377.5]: 97.82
